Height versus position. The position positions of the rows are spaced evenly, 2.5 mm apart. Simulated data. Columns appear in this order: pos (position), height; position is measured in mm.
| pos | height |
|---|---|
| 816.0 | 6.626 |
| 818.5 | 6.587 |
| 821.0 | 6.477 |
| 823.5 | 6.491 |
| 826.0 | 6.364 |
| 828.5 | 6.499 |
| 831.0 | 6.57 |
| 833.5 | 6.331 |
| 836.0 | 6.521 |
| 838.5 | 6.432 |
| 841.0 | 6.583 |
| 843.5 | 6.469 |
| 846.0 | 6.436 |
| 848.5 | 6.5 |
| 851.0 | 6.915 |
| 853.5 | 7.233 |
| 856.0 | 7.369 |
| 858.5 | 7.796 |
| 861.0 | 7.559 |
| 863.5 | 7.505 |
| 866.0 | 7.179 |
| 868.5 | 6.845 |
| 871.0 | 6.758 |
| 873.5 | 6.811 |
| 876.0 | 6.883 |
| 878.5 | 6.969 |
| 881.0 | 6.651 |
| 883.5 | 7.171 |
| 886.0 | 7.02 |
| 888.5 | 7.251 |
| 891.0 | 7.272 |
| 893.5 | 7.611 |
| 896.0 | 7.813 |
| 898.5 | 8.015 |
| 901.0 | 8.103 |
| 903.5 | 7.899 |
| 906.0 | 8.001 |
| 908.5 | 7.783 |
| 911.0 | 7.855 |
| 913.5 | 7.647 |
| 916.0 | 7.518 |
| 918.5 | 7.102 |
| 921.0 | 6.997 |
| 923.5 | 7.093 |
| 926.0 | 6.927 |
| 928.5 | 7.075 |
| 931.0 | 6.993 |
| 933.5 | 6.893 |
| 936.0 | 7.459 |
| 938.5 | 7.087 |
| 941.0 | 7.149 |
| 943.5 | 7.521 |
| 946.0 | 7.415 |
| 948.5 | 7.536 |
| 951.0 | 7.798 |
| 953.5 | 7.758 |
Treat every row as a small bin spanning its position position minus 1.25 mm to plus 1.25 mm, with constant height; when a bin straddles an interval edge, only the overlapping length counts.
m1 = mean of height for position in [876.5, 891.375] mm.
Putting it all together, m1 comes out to 7.03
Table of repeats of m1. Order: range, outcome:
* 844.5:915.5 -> 7.32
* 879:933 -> 7.41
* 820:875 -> 6.8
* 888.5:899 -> 7.6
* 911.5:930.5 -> 7.21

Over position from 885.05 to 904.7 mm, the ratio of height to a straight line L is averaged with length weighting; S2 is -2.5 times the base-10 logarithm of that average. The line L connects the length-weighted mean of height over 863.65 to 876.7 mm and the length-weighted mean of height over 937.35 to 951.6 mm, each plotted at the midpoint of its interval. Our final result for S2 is -0.08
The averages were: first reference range 6.95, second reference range 7.4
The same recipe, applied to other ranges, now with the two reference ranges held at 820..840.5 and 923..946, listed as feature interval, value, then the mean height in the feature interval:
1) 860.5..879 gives -0.05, 7.05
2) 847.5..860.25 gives -0.09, 7.19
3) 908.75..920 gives -0.08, 7.54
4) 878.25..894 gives -0.05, 7.12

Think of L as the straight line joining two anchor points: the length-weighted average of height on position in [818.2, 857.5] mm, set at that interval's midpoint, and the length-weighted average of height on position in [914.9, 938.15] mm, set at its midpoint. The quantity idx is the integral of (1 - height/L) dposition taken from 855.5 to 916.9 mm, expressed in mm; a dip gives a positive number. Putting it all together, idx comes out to -4.6 mm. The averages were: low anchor 6.62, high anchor 7.11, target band 7.41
